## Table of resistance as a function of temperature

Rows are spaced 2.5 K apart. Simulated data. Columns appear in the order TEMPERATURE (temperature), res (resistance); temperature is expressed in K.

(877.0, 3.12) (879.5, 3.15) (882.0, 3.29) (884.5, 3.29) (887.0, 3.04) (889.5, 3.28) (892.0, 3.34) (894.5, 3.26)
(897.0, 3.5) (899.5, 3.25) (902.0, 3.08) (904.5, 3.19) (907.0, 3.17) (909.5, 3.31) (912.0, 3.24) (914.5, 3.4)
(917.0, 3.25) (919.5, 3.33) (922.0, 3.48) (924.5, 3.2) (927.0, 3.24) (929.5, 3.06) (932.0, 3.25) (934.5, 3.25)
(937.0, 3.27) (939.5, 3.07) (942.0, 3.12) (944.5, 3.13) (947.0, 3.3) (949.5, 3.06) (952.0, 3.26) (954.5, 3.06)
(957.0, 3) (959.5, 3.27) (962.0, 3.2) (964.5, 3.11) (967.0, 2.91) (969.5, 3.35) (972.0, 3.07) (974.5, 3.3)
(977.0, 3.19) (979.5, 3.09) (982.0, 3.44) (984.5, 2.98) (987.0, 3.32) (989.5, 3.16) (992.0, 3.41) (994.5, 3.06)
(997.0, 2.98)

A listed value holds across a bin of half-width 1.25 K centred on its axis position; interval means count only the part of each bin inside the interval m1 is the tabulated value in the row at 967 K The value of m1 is 2.91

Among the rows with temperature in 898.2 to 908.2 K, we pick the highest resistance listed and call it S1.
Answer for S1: 3.25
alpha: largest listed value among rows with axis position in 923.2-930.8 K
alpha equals 3.24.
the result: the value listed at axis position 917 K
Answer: 3.25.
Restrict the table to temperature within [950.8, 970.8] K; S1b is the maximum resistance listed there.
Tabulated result 3.35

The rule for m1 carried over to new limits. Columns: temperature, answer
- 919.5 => 3.33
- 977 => 3.19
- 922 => 3.48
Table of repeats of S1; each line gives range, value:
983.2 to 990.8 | 3.32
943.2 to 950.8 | 3.3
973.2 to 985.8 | 3.44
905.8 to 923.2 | 3.48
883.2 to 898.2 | 3.5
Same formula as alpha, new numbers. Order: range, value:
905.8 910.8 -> 3.31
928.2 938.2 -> 3.27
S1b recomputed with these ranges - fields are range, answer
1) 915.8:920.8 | 3.33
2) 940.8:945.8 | 3.13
